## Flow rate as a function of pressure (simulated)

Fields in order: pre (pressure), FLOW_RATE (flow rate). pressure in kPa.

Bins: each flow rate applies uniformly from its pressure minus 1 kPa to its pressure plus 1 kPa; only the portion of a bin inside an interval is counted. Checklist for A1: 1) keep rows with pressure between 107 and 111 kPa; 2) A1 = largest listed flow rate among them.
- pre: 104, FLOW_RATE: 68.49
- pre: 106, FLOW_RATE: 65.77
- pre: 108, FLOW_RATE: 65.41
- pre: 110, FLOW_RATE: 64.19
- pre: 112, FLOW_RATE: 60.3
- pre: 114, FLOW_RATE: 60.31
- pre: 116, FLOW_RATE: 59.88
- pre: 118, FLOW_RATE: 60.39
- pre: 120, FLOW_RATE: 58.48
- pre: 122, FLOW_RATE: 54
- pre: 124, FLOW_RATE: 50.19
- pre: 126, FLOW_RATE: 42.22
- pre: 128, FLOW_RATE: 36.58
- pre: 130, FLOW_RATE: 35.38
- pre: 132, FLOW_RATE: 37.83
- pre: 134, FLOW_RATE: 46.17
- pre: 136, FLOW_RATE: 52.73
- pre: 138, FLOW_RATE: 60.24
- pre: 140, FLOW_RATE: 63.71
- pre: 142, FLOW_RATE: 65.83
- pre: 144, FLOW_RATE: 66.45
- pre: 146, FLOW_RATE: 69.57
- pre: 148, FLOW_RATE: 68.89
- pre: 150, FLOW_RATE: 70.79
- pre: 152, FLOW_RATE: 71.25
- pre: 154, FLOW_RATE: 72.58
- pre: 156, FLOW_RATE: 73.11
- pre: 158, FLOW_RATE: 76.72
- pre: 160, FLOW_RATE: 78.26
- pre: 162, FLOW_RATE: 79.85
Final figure 65.41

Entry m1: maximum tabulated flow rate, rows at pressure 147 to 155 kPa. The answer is 72.58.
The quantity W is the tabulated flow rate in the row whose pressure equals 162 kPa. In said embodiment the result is 79.85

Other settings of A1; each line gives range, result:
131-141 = 63.71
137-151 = 70.79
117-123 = 60.39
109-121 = 64.19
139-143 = 65.83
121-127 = 54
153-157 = 73.11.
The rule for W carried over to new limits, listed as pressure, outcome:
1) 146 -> 69.57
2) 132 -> 37.83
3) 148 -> 68.89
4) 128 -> 36.58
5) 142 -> 65.83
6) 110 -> 64.19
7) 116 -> 59.88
